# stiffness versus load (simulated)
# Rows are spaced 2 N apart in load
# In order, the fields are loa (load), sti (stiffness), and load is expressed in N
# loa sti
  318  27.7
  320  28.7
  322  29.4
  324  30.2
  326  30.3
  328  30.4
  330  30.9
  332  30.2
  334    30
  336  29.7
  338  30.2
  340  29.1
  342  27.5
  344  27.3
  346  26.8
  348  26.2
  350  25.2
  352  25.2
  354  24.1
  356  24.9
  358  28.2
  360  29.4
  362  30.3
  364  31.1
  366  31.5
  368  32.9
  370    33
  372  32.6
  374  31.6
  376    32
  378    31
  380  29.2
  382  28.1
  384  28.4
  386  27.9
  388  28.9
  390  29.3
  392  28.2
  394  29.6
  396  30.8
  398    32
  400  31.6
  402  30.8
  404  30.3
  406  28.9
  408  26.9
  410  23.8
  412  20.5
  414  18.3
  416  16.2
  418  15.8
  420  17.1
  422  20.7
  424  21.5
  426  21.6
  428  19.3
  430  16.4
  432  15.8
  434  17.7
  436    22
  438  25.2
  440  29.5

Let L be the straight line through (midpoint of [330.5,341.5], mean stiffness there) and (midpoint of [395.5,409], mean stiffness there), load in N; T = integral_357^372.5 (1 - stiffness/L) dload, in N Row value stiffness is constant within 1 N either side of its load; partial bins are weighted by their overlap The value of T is -0.6 N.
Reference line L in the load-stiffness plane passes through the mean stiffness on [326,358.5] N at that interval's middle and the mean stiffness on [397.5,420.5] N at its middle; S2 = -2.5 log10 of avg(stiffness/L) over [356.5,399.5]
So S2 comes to -0.164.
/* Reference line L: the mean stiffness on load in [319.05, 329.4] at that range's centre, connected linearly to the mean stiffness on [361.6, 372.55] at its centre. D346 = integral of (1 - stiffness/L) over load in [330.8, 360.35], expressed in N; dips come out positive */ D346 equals 3.1 N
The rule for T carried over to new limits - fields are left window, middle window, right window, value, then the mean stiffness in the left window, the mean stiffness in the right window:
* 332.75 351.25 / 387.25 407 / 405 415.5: -4.8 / 28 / 23.3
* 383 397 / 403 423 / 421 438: 1.6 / 29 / 19.7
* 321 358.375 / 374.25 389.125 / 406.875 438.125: -3.4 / 28.2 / 19.8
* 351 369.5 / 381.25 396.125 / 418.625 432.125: -2.6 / 28.7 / 19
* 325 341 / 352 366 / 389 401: 1.0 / 30.1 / 30.2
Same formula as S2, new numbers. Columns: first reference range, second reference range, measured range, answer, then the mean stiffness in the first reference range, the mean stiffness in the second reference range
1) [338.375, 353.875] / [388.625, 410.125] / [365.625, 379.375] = -0.14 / 26.7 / 29.5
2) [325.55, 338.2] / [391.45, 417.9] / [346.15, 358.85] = 0.14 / 30.2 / 26.4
